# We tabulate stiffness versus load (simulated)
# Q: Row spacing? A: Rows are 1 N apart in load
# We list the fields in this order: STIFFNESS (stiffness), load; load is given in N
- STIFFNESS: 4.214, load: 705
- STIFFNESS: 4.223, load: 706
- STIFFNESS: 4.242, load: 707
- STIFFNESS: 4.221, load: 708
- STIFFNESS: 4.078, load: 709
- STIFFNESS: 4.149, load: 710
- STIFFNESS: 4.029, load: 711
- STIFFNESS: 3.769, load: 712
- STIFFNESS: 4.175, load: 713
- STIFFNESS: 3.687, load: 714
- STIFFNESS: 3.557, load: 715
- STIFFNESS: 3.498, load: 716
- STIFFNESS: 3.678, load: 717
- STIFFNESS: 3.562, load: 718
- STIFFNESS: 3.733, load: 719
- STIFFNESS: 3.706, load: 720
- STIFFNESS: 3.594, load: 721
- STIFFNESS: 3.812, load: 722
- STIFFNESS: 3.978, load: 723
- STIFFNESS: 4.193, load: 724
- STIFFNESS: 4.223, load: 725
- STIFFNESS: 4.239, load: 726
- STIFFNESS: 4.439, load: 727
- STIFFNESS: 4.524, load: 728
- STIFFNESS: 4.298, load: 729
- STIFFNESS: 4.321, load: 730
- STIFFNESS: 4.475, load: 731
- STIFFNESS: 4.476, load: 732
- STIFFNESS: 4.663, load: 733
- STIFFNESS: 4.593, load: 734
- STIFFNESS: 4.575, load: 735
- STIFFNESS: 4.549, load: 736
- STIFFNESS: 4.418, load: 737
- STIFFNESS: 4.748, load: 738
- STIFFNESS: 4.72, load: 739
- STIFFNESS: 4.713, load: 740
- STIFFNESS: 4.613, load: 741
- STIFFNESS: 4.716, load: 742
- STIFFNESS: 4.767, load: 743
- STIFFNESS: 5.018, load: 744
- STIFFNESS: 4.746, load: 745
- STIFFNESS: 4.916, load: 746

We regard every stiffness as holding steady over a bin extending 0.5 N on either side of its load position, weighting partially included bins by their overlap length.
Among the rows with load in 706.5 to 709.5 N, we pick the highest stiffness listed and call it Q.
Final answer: 4.242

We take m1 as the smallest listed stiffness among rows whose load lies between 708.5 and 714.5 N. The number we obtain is 3.687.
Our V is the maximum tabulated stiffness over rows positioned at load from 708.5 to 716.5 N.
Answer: 4.175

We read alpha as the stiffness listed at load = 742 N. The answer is 4.716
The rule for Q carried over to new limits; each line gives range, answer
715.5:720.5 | 3.733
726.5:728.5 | 4.524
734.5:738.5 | 4.748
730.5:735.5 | 4.663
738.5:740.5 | 4.72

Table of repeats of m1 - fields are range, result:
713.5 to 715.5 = 3.557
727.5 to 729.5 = 4.298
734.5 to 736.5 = 4.549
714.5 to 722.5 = 3.498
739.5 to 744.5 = 4.613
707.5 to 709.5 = 4.078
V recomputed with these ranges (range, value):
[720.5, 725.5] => 4.223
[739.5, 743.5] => 4.767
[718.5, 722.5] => 3.812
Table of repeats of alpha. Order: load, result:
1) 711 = 4.029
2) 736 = 4.549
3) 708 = 4.221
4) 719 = 3.733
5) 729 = 4.298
